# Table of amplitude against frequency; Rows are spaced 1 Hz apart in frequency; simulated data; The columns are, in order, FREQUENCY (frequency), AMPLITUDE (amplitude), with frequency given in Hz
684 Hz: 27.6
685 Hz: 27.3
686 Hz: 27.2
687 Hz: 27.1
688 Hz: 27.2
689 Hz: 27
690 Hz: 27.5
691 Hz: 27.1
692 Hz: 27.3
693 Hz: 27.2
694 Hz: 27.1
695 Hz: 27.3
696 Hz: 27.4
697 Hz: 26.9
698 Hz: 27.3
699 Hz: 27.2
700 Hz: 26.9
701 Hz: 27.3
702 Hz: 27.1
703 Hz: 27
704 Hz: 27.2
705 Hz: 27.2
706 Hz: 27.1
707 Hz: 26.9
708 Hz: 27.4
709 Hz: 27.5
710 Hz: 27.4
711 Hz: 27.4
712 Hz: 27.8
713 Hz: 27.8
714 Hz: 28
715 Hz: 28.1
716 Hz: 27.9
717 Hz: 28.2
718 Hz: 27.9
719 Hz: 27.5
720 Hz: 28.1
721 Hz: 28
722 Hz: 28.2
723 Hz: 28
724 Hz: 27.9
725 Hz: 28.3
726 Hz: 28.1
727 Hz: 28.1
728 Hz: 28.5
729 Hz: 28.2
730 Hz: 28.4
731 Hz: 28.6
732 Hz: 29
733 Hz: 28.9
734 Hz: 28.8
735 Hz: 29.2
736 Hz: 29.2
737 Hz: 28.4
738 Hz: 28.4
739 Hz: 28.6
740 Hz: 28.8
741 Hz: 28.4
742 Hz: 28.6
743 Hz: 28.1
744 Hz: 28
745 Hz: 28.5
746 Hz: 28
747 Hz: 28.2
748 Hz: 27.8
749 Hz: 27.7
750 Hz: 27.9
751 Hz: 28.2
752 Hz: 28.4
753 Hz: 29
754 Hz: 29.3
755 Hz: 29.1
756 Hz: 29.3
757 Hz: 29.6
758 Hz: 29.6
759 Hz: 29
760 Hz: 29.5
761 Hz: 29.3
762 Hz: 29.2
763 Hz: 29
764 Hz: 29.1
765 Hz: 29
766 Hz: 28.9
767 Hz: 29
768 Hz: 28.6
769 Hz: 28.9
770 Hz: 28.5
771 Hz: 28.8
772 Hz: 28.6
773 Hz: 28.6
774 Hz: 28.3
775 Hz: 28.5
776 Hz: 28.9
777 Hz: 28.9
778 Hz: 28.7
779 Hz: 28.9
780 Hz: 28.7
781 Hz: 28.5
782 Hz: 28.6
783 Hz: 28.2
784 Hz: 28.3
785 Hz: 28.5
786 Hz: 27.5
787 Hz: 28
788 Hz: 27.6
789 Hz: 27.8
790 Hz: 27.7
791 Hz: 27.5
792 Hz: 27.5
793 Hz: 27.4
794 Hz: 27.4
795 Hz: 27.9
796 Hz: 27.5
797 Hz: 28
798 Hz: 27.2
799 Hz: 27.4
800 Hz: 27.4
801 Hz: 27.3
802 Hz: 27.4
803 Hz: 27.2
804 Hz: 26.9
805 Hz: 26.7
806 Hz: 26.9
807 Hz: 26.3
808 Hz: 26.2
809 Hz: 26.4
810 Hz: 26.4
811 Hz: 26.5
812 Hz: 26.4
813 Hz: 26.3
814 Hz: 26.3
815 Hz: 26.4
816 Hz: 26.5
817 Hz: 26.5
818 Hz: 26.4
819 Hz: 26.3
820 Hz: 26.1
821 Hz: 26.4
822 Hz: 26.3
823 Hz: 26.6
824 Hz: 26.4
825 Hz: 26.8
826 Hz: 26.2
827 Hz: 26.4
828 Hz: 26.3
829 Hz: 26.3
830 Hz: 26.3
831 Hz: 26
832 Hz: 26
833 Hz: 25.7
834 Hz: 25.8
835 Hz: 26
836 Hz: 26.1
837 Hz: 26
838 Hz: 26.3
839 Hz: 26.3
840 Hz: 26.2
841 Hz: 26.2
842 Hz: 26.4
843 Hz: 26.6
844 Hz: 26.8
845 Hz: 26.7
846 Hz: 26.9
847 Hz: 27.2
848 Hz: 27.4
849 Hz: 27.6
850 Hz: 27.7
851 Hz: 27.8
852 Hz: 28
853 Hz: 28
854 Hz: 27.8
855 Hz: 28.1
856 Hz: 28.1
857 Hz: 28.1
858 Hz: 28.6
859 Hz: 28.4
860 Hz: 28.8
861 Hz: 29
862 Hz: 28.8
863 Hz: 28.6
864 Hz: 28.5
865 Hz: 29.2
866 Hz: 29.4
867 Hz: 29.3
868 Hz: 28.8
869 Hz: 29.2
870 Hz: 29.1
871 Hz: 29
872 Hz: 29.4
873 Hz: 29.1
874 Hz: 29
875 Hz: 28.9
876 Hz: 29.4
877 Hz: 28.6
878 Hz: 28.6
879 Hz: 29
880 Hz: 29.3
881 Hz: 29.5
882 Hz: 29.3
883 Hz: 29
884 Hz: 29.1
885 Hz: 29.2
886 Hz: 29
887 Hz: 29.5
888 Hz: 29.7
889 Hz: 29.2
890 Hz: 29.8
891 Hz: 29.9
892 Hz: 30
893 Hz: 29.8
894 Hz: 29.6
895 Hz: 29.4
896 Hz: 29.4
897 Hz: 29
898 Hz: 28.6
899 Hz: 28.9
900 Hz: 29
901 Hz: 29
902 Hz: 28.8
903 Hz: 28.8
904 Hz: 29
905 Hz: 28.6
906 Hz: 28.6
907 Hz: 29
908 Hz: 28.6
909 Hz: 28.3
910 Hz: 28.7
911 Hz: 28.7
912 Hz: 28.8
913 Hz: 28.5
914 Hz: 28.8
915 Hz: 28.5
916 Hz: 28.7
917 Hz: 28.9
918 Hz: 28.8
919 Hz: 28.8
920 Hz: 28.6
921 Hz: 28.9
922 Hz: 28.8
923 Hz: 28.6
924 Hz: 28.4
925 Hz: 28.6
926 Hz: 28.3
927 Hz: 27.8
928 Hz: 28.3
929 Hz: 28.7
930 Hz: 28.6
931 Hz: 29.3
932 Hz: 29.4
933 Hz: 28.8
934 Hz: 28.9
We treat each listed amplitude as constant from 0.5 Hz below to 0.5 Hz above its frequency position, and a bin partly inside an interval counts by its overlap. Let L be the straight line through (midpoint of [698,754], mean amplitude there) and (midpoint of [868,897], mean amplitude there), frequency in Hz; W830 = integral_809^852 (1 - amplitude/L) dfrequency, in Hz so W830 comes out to 3.5 Hz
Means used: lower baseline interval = 28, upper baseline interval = 29.3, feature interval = 26.5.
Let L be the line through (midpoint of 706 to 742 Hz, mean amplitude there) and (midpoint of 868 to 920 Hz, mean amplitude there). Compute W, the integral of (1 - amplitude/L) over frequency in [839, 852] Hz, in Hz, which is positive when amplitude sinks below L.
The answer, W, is 0.8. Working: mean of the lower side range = 28.2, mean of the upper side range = 29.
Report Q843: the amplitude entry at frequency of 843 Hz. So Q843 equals 26.6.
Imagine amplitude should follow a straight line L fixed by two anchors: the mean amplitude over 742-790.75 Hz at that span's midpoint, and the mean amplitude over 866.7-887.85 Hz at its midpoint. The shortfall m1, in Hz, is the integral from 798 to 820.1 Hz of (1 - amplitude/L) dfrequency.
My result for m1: 1.6 Hz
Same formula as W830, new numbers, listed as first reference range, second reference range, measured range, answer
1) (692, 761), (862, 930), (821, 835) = 1.16 Hz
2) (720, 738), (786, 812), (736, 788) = -1.44 Hz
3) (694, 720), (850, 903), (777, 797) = 0.09 Hz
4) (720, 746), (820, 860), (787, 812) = 0.24 Hz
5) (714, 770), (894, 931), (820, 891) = 2.05 Hz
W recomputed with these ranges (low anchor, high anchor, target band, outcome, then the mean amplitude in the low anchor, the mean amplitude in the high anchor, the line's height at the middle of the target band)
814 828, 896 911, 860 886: -1.06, 26.4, 28.8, 27.9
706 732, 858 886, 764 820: 1.55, 27.9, 29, 28.4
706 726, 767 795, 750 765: -0.51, 27.8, 28.3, 28.1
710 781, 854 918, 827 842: 1.39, 28.5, 29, 28.8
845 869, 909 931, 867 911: -1.04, 28.3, 28.6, 28.4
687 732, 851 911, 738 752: -0.17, 27.6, 28.9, 27.9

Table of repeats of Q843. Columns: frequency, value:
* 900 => 29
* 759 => 29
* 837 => 26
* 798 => 27.2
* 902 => 28.8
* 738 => 28.4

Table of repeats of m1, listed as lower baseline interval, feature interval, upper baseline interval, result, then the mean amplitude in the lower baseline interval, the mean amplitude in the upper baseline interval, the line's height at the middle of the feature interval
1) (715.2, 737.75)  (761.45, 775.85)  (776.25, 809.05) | -0.5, 28.3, 27.7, 27.9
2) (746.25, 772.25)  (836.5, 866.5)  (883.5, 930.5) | 1.3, 28.8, 28.9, 28.9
